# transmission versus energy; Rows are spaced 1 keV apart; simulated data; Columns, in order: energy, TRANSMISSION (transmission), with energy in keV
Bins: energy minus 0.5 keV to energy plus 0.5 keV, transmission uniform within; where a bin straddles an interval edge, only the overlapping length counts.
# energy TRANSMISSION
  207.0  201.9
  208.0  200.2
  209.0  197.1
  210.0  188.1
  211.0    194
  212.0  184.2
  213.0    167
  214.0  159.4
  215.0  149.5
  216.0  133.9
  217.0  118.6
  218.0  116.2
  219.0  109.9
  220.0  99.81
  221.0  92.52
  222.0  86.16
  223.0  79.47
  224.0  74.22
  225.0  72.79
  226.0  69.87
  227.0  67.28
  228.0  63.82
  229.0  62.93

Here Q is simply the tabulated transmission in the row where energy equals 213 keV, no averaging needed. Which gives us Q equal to 167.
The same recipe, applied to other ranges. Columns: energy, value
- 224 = 74.22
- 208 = 200.2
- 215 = 149.5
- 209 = 197.1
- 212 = 184.2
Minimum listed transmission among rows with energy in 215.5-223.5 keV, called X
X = 79.47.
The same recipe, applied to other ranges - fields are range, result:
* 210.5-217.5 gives 118.6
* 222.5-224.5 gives 74.22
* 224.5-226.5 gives 69.87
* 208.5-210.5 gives 188.1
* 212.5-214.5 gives 159.4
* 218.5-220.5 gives 99.81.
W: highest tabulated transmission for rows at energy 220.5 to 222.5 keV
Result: 92.52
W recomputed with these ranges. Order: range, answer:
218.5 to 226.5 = 109.9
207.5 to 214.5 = 200.2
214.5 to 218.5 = 149.5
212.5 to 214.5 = 167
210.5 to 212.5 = 194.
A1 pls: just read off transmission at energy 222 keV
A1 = 86.16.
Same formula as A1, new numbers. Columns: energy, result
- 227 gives 67.28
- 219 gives 109.9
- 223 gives 79.47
